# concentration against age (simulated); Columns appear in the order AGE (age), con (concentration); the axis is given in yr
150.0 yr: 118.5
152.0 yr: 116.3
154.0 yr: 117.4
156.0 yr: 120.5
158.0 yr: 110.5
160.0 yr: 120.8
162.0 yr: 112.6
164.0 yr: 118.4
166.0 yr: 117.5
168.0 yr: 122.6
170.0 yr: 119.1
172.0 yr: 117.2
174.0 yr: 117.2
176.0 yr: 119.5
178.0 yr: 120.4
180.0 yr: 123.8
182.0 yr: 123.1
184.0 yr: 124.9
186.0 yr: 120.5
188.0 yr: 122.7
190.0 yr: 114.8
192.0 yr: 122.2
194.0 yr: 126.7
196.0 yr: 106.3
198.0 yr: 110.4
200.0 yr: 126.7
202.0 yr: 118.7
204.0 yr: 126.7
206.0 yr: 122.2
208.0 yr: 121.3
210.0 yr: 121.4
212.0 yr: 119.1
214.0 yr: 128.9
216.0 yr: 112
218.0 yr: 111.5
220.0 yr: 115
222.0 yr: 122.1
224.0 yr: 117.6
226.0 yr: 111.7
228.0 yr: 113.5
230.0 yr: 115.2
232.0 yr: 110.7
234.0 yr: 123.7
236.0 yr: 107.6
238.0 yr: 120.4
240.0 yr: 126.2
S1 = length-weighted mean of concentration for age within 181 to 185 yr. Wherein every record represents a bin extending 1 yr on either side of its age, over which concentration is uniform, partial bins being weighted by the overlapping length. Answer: 124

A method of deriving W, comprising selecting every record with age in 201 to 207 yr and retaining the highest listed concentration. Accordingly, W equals 126.7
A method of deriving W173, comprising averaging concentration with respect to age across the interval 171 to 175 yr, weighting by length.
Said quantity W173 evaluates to 117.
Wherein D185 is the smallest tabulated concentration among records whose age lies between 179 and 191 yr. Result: 114.8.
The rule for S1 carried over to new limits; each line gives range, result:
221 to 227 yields 117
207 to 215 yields 123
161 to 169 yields 118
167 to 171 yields 121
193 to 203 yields 118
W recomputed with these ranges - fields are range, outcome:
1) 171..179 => 120.4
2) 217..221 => 115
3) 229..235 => 123.7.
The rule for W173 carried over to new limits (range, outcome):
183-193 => 121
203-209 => 123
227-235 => 116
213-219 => 117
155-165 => 117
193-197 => 116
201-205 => 123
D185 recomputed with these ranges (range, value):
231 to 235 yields 110.7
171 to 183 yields 117.2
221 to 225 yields 117.6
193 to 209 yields 106.3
